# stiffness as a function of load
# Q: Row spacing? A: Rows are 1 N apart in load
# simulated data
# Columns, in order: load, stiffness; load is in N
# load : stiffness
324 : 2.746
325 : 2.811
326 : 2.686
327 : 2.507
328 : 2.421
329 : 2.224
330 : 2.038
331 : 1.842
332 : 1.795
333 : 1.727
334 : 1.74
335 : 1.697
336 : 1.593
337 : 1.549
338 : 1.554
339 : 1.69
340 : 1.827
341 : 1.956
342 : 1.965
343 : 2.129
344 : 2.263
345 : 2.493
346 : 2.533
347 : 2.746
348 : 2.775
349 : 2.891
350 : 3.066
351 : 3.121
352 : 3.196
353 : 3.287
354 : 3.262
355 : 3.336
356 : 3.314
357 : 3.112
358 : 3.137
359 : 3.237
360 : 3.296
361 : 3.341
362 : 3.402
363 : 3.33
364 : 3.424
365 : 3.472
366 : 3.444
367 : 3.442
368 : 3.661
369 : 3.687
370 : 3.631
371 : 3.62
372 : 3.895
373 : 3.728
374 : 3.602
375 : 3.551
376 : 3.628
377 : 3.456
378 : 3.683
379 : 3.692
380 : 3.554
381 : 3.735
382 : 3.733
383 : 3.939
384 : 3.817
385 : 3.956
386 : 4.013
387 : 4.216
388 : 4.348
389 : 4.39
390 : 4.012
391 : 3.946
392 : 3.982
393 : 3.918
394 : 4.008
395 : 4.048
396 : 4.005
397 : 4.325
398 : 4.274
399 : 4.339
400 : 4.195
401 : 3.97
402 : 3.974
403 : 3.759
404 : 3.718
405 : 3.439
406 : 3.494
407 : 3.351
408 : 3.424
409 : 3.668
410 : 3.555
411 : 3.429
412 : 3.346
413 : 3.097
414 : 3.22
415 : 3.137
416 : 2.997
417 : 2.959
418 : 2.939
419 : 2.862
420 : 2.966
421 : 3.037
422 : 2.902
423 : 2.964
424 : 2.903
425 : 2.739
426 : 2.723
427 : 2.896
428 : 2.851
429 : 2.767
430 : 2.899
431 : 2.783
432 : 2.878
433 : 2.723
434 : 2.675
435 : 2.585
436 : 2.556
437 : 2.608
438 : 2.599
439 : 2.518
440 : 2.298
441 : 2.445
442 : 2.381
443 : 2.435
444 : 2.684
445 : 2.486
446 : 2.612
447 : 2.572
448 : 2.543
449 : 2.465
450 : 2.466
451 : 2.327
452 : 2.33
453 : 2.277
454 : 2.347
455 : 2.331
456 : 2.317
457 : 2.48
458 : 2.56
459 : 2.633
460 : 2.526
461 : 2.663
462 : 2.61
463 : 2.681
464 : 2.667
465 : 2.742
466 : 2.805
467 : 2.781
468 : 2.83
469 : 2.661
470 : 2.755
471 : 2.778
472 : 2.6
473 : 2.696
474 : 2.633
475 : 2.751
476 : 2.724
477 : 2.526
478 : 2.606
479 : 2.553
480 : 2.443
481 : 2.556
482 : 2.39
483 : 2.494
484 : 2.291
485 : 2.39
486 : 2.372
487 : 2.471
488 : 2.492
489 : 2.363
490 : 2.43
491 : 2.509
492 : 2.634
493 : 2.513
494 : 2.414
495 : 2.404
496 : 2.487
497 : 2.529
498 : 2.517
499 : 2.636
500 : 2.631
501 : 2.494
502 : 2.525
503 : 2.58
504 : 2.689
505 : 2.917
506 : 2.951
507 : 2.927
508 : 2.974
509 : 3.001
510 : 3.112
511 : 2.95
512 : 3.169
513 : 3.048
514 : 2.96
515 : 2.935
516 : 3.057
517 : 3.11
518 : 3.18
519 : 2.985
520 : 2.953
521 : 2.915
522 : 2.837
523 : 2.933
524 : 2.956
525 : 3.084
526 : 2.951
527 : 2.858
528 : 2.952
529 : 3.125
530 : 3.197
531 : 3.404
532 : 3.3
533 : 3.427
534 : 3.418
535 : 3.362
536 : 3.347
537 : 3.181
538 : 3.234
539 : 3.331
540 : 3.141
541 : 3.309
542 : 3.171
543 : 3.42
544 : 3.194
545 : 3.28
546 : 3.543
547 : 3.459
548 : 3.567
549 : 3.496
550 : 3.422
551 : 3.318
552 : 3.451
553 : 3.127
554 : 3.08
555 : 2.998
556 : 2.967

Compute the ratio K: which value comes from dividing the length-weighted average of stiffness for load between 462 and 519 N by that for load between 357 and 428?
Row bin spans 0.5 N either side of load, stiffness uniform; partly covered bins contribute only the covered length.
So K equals 0.76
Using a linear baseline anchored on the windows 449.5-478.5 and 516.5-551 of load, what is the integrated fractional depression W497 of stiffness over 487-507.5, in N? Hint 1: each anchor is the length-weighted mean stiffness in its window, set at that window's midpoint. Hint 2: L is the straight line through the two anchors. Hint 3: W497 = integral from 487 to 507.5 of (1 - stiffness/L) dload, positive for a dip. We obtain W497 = 2.2 N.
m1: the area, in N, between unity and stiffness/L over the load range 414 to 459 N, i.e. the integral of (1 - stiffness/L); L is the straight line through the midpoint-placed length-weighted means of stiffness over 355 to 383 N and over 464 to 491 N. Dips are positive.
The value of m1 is 4.3 N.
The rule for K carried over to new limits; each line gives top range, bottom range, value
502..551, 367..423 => 0.85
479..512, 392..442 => 0.81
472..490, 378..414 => 0.66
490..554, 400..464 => 1.06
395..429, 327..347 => 1.70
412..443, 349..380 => 0.82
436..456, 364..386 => 0.67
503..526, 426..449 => 1.13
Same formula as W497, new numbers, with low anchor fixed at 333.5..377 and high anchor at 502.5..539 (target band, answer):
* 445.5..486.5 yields 6.3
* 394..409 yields -4.6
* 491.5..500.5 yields 1.5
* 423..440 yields 1.5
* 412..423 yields -0.2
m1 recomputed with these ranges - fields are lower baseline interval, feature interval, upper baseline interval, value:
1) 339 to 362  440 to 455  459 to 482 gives 1.4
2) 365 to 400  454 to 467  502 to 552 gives 3.3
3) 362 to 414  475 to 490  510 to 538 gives 3.7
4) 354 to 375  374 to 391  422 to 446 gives -3.2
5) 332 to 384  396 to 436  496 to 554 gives -3.0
